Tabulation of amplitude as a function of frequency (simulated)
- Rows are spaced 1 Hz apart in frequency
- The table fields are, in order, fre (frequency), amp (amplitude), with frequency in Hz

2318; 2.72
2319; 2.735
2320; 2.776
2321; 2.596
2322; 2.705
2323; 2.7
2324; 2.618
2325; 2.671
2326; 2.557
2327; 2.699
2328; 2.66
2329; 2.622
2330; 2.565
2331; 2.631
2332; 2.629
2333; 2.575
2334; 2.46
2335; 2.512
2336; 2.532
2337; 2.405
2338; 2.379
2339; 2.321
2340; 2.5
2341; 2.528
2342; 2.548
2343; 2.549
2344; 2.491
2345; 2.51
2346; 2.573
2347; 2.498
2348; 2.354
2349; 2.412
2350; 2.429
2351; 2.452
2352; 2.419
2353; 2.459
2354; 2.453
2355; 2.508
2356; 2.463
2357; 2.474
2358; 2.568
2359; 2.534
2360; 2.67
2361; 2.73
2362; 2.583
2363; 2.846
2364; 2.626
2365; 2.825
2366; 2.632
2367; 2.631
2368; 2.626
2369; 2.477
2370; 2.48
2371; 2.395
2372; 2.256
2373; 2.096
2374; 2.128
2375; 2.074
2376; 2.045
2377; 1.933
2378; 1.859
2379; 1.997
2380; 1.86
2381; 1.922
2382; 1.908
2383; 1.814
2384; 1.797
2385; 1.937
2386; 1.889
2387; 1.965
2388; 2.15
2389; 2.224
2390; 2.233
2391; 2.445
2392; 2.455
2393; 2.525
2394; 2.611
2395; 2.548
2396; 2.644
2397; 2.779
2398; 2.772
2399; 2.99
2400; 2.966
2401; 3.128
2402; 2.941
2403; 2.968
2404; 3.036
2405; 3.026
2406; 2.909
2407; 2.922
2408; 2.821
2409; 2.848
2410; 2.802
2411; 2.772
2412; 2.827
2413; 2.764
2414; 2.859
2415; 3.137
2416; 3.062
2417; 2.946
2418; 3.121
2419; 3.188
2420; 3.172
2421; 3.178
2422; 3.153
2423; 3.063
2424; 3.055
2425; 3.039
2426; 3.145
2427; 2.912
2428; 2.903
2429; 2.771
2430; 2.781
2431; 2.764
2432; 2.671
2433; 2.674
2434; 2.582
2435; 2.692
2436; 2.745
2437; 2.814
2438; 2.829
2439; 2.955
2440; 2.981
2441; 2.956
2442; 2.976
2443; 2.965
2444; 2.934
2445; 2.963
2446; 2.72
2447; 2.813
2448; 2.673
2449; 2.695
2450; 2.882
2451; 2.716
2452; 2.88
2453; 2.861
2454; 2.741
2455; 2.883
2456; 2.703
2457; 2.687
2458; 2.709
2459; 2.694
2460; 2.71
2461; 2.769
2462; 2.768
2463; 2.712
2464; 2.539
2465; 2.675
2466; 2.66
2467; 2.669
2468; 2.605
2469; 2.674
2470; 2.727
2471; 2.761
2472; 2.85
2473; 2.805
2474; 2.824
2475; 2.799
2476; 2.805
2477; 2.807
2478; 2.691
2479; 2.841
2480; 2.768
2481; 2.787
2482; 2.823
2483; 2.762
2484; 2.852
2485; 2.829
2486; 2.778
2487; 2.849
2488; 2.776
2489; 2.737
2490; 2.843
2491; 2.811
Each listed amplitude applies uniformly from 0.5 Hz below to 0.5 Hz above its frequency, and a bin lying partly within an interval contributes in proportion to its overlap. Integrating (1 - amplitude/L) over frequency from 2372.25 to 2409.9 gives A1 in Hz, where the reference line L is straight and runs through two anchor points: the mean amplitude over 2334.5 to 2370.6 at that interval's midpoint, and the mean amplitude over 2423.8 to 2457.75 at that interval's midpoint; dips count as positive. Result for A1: 3.6 Hz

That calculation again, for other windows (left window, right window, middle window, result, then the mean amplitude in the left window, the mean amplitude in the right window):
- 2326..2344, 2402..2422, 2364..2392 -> 6.0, 2.54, 2.97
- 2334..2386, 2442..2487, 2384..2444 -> -4.9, 2.37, 2.77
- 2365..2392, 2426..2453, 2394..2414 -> -3.5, 2.16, 2.82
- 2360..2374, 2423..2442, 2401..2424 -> -1.8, 2.54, 2.86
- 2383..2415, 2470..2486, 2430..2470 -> -0.5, 2.63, 2.8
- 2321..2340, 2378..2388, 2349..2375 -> -3.9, 2.57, 1.91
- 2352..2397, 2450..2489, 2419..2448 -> -3.4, 2.33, 2.76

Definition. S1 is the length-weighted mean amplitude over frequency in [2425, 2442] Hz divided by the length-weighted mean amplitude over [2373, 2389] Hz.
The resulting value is 1.44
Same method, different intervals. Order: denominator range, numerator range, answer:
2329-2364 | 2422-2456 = 1.13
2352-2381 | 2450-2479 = 1.15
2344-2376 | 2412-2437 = 1.18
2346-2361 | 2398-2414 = 1.17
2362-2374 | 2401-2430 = 1.18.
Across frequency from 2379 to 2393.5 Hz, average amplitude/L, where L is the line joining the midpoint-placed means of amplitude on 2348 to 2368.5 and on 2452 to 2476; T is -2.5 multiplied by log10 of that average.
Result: 0.25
